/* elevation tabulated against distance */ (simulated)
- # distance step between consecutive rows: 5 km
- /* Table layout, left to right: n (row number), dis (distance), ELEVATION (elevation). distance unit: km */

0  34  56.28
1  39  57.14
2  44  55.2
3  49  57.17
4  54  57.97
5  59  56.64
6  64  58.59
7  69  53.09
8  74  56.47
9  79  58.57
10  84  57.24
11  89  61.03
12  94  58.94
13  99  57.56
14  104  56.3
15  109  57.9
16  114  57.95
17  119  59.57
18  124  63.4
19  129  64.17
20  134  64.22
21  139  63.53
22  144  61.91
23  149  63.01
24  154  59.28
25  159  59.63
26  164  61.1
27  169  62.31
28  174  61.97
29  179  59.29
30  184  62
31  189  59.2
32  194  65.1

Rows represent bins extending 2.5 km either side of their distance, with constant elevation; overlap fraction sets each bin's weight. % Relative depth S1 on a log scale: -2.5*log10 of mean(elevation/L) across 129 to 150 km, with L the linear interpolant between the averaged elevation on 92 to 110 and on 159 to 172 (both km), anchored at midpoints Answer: -0.06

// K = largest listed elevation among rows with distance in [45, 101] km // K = 61.03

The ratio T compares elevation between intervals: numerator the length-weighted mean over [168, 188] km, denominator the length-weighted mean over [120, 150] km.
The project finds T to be 0.97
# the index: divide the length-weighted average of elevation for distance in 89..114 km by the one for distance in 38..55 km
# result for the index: 1.02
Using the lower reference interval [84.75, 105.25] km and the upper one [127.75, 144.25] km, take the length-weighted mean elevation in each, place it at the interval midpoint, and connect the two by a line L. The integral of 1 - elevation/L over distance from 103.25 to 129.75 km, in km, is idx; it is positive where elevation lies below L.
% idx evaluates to 0.6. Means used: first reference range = 58.5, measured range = 59.8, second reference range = 63.6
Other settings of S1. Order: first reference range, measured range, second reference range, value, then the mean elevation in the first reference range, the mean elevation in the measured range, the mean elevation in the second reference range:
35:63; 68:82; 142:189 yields 0.027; 56.9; 56.4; 61.1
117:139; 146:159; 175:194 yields 0.022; 63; 60.9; 61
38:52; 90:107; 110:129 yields 0.028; 56.5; 57.9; 60.6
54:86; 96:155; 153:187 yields -0.030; 56.9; 60.8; 60.8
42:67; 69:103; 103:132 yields 0.015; 57.1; 57.8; 60.1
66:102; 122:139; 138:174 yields -0.066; 57.6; 63.9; 61.5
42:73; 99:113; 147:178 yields 0.025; 56.5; 57.3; 61.1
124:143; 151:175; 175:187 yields 0.018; 63.7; 60.8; 60.8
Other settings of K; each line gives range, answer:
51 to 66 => 58.59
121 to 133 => 64.17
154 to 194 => 65.1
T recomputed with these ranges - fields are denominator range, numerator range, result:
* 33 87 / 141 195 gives 1.08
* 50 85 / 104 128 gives 1.05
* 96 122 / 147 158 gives 1.05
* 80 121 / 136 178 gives 1.06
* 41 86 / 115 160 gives 1.09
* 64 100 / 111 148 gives 1.08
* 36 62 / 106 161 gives 1.08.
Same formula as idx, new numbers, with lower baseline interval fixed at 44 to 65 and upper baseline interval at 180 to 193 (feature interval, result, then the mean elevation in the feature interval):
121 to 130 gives -0.6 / 63.5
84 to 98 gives -0.2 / 59.2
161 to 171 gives -0.2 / 61.6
